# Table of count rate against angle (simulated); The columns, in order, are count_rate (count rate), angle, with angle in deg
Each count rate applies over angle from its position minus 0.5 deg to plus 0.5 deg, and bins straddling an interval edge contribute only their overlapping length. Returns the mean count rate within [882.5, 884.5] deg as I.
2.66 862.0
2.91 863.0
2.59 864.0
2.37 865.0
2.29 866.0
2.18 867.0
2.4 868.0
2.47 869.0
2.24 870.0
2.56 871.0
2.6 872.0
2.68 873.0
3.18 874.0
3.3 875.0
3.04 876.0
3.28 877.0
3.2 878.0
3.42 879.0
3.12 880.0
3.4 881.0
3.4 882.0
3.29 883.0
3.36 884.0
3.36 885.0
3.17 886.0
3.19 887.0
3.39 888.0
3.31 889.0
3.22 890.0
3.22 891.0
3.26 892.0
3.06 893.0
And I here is 3.33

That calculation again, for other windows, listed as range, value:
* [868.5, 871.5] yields 2.42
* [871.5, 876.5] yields 2.96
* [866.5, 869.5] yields 2.35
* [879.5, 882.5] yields 3.31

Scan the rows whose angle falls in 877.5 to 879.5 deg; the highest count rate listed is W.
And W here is 3.42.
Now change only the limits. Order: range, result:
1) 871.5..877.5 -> 3.3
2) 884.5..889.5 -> 3.39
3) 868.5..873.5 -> 2.68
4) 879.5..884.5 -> 3.4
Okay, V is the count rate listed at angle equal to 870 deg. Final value 2.24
